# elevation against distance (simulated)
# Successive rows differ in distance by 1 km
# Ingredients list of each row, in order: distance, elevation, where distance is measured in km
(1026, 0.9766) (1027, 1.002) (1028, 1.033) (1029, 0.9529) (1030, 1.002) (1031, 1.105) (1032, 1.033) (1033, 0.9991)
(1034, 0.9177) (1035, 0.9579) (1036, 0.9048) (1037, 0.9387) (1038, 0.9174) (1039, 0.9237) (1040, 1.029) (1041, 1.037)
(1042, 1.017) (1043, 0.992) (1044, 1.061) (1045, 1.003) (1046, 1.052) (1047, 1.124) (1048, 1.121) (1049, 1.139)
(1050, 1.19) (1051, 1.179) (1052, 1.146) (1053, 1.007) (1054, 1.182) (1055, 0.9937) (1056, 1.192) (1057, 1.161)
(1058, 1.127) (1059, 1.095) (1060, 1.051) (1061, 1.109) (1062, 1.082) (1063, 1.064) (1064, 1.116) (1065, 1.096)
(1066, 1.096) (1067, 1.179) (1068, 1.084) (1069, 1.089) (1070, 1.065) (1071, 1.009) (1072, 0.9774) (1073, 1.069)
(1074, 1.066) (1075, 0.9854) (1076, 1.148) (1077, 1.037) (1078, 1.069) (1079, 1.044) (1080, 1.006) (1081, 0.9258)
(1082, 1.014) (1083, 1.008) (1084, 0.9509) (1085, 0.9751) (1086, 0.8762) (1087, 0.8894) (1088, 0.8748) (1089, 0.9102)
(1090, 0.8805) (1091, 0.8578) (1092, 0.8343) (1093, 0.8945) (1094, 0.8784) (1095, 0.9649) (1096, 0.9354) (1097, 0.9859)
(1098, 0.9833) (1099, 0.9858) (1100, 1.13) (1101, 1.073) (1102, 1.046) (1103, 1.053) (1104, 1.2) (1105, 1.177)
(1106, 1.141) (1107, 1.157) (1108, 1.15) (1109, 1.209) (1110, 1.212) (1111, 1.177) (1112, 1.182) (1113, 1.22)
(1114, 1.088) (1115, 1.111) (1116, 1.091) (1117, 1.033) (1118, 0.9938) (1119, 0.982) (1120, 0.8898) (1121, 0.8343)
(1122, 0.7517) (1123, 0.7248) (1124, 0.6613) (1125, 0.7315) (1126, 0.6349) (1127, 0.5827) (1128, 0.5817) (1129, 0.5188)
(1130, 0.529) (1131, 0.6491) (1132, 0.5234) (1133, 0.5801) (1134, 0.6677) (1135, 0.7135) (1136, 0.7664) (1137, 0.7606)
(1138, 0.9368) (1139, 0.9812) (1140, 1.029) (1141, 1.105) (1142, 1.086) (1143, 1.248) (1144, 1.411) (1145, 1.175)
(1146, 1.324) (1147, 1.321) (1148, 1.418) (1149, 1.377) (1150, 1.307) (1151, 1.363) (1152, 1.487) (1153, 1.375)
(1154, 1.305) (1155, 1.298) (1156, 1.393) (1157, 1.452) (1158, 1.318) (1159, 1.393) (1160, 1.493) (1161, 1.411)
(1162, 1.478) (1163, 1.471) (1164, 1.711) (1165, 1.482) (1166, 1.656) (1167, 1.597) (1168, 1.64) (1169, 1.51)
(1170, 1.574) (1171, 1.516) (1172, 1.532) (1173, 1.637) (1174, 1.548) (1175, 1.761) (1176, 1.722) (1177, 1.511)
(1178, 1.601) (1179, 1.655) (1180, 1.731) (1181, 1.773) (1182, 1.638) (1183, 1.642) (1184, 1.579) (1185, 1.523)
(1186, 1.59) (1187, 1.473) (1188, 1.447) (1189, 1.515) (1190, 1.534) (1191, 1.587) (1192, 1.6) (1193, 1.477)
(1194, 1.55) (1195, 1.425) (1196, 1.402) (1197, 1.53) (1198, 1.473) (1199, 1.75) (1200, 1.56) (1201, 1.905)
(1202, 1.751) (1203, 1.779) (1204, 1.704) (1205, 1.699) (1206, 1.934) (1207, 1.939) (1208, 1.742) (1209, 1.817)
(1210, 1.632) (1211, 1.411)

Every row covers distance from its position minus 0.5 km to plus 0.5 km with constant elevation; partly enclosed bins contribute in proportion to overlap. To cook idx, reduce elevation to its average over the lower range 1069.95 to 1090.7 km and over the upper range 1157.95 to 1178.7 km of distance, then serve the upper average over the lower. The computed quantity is 1.6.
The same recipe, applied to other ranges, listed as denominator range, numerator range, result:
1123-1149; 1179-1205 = 1.81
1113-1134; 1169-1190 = 2.04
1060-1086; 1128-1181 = 1.23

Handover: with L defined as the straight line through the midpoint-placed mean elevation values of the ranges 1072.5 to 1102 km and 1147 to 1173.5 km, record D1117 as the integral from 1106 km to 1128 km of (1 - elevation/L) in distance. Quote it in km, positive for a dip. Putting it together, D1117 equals 3.7 km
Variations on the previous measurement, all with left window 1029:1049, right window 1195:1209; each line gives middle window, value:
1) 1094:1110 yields 2.5 km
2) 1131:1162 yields 6.5 km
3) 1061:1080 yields 1.2 km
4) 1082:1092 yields 2.4 km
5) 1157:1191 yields 0.4 km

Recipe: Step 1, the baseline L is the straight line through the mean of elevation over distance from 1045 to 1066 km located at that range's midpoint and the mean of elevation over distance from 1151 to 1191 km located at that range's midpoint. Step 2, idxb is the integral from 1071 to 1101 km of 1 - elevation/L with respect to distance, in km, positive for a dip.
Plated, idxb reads 6.06 km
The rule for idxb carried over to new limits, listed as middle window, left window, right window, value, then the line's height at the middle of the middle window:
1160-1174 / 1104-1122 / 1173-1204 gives -0.9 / 1.46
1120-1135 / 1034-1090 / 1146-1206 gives 7.6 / 1.33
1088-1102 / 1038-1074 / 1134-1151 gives 1.9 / 1.1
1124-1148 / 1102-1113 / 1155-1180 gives 8.6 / 1.34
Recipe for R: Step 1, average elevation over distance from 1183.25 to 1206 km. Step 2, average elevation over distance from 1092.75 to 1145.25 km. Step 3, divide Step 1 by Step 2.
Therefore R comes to 1.7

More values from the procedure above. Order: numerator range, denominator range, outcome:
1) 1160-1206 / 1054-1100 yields 1.57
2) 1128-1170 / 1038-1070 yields 1.10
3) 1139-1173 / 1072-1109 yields 1.39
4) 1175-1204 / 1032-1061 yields 1.52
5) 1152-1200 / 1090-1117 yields 1.45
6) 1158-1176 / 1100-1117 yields 1.36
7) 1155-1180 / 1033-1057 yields 1.48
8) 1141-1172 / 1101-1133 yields 1.53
